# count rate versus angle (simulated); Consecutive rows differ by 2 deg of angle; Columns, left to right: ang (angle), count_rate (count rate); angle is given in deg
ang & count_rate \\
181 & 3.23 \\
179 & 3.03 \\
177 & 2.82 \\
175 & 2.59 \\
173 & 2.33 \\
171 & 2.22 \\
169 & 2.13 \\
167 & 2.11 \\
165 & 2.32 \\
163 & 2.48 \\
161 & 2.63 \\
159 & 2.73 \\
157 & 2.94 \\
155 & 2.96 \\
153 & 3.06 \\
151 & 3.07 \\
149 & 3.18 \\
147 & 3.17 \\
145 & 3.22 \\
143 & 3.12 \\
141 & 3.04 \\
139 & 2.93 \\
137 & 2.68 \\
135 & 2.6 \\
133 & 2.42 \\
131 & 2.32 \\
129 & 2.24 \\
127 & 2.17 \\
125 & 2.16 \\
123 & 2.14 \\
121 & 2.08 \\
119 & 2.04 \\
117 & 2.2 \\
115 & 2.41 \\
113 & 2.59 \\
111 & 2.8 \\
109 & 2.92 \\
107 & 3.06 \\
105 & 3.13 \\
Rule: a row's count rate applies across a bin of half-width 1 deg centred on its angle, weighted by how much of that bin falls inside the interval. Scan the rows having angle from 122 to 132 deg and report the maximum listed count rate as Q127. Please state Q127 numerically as 2.32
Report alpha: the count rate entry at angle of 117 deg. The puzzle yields 2.2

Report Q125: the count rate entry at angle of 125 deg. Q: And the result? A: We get 2.16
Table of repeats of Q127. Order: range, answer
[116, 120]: 2.2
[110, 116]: 2.8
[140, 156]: 3.22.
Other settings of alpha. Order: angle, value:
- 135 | 2.6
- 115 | 2.41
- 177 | 2.82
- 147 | 3.17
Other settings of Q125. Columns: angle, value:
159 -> 2.73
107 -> 3.06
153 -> 3.06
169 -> 2.13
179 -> 3.03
